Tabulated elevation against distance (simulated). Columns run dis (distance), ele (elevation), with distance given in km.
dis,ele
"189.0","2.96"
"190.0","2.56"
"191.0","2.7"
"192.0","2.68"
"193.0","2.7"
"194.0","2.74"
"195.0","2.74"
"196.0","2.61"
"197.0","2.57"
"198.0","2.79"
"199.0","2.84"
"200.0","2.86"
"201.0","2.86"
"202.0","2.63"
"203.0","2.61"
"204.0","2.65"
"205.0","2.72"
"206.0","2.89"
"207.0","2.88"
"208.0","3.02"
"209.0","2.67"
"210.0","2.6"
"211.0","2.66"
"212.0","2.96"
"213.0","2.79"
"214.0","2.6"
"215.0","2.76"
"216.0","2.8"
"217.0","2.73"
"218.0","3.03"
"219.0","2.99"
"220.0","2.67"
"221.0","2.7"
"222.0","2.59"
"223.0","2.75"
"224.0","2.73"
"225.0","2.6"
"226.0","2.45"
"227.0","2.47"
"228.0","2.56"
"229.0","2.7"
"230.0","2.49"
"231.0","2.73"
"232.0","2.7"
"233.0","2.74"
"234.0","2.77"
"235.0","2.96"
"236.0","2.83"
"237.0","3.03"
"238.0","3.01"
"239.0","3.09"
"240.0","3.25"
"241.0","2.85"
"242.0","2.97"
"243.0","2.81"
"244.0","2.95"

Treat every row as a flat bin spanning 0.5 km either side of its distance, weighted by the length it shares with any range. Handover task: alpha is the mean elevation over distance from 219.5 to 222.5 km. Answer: 2.65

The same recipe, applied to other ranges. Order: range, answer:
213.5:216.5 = 2.72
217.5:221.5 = 2.85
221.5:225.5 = 2.67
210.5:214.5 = 2.75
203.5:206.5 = 2.75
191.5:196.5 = 2.69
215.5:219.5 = 2.89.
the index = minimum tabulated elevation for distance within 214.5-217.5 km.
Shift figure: 2.73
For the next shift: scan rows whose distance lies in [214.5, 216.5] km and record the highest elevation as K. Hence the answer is 2.8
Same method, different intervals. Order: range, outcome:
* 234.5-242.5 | 3.25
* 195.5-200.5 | 2.86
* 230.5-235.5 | 2.96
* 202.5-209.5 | 3.02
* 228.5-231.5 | 2.73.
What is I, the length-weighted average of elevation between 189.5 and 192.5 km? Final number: 2.65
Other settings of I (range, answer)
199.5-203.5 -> 2.74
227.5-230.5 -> 2.58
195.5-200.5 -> 2.73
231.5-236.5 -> 2.8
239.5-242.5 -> 3.02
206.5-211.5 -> 2.77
